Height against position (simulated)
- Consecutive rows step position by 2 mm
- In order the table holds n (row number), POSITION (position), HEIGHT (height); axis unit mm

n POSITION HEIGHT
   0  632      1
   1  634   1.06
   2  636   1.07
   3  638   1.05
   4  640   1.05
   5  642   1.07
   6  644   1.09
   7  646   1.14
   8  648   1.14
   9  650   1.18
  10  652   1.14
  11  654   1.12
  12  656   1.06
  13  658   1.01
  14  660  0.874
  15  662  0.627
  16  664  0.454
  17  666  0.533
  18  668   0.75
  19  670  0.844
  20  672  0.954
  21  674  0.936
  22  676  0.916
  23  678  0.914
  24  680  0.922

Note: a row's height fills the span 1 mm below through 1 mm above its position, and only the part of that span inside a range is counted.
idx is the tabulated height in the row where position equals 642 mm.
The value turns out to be 1.07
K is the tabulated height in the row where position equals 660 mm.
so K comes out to 0.874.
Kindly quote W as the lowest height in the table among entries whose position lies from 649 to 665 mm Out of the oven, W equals 0.454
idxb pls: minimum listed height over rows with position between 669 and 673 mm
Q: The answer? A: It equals 0.844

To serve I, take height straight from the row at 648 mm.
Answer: 1.14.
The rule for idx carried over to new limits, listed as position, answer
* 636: 1.07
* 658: 1.01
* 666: 0.533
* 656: 1.06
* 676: 0.916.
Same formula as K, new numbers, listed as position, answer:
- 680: 0.922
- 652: 1.14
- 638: 1.05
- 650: 1.18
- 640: 1.05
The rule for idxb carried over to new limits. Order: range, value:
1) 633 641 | 1.05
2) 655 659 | 1.01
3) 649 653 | 1.14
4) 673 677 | 0.916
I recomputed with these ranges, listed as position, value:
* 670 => 0.844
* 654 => 1.12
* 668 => 0.75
